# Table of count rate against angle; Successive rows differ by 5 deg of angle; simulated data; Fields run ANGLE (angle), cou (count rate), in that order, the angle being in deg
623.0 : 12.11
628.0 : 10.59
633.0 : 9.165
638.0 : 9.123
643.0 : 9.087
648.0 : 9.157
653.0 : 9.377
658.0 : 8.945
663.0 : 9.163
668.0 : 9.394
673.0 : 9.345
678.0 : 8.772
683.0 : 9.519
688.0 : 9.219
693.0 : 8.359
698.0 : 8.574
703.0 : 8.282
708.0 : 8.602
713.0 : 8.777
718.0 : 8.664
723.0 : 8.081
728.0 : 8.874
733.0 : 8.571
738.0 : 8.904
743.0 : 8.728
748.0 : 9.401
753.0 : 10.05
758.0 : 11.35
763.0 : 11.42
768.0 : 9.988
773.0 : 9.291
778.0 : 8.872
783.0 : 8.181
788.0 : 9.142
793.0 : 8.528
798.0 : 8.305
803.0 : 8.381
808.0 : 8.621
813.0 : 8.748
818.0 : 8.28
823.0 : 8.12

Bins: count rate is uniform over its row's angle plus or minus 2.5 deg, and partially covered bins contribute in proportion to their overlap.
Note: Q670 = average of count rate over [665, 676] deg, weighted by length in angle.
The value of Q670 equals 9.33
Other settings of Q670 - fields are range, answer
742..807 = 9.35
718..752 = 8.81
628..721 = 9.01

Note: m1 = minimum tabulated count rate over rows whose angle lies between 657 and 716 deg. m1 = 8.282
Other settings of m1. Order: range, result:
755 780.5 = 8.872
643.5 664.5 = 8.945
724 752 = 8.571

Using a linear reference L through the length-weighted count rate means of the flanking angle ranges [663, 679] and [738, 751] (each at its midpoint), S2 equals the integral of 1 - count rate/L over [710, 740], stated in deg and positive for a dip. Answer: 1.5 deg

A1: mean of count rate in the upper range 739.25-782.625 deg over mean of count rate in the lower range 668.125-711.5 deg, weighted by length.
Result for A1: 1.10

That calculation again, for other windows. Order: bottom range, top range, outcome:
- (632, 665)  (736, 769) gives 1.09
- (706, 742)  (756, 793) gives 1.12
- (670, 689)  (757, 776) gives 1.13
